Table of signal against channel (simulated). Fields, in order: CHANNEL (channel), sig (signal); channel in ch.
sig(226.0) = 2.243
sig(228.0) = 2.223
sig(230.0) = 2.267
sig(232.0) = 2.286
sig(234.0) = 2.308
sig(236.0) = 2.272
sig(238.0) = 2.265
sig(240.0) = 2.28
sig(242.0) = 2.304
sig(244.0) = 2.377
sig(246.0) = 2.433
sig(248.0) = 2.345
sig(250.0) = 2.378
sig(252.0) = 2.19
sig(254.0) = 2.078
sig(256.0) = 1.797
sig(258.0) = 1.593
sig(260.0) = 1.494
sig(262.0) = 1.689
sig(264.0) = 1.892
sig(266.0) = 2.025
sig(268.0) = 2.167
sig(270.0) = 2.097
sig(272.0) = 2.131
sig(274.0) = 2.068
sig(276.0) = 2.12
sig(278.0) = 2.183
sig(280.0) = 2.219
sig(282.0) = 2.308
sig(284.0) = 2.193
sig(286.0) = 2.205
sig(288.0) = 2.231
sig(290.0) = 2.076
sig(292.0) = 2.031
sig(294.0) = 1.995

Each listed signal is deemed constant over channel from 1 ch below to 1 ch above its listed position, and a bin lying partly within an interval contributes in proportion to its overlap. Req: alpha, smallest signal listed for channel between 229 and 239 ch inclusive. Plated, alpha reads 2.265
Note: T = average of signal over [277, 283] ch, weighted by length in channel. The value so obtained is 2.24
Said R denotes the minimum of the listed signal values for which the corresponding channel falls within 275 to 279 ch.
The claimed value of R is 2.12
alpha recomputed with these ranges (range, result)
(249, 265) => 1.494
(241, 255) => 2.078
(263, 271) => 1.892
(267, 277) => 2.068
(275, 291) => 2.076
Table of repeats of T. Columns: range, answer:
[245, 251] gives 2.39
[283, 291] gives 2.18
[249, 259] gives 2.01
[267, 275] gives 2.12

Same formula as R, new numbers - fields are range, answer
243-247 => 2.377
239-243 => 2.28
